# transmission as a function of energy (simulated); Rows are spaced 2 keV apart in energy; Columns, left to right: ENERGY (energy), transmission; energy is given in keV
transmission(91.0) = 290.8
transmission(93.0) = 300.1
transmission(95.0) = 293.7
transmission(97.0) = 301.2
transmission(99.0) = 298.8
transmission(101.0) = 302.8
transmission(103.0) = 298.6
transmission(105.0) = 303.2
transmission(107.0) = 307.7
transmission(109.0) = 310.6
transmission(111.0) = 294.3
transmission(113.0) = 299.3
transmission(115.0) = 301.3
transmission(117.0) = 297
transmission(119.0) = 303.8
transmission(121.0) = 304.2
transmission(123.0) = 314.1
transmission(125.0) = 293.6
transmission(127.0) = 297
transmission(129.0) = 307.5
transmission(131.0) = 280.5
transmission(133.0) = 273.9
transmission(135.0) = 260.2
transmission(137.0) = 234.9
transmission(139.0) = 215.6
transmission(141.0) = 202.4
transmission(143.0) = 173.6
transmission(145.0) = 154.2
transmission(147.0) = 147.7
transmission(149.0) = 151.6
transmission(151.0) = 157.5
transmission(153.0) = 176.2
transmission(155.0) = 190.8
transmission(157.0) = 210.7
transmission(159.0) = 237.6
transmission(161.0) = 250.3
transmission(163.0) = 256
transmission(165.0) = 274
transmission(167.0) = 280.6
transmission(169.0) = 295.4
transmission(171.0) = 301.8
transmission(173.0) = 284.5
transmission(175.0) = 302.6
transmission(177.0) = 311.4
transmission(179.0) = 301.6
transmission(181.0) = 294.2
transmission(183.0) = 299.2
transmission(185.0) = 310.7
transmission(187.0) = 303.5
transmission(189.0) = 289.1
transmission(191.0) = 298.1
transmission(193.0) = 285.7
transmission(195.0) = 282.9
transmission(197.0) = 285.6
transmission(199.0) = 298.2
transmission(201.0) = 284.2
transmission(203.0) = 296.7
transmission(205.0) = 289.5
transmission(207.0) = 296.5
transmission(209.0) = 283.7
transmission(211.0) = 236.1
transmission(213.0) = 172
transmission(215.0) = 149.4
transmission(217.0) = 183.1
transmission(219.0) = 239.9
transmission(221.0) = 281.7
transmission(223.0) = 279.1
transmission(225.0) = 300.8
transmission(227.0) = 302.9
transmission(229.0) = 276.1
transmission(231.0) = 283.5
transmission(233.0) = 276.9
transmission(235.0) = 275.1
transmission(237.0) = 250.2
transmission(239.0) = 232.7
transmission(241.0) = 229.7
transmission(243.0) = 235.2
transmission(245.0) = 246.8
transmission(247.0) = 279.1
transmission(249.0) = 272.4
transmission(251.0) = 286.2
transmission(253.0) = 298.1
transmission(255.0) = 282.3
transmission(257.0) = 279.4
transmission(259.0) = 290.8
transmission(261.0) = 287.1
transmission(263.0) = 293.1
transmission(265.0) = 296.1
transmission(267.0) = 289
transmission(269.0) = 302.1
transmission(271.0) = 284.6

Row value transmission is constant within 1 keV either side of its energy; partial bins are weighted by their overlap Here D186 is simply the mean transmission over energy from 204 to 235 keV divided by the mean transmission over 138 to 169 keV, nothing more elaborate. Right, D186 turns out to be 1.24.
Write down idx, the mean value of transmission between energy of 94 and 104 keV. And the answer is 299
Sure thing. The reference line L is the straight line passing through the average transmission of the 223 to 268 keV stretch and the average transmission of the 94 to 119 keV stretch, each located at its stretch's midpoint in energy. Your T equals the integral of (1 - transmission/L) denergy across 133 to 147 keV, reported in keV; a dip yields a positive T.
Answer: 4.16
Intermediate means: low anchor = 301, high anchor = 276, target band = 207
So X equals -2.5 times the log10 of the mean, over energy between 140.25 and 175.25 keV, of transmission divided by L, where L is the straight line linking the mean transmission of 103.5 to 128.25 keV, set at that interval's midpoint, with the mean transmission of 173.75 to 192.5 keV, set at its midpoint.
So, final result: 0.324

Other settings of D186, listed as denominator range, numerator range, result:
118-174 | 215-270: 1.11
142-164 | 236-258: 1.37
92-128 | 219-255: 0.90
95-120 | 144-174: 0.75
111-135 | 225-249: 0.89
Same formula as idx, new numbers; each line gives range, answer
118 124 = 307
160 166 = 260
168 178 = 299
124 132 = 295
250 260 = 287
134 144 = 217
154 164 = 229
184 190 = 301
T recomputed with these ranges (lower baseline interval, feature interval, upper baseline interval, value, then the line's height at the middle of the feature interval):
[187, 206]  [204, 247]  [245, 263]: 4.9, 287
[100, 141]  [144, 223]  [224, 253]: 6.3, 278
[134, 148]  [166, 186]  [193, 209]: -3.7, 252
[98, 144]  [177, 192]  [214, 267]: -1.5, 273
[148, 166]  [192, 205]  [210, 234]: -3.0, 235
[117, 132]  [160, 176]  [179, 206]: 0.8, 296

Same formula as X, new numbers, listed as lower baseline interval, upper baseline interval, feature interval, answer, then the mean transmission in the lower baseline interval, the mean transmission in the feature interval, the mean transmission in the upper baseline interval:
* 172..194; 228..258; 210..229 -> 0.161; 298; 240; 267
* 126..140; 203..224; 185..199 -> -0.171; 267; 293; 244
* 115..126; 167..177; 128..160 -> 0.381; 302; 211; 296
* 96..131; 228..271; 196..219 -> 0.128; 301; 252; 275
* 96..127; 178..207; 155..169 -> 0.186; 302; 250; 294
